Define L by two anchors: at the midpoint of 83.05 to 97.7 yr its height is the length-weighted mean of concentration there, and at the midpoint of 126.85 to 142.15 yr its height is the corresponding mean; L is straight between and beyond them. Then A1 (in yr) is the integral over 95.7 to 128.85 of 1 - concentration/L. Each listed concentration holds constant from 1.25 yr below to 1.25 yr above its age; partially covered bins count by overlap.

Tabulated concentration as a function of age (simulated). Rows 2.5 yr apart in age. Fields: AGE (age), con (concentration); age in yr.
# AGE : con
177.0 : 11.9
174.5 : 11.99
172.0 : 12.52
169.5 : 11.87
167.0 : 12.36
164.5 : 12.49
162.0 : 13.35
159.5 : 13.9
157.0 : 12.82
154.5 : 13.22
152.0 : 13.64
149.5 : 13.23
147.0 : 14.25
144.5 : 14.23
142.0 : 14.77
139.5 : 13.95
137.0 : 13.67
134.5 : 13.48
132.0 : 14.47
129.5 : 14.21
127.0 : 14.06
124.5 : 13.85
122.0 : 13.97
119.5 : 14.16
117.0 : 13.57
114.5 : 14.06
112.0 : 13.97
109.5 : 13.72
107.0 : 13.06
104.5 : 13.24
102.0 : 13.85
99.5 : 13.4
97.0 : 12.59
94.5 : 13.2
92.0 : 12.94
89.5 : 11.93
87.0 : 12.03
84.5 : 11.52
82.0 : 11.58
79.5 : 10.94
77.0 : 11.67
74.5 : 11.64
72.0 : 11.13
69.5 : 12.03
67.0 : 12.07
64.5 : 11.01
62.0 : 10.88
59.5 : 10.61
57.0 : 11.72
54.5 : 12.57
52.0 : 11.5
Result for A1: -1.2 yr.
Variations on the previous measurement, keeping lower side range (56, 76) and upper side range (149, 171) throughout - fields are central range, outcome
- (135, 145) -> -1.2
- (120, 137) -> -2.1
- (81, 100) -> -0.9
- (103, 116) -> -1.6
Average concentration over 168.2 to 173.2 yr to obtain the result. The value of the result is 12.2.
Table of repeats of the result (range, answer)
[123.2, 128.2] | 14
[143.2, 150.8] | 13.9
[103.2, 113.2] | 13.5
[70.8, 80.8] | 11.3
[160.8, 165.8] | 12.9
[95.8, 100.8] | 13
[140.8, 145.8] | 14.5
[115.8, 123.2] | 13.9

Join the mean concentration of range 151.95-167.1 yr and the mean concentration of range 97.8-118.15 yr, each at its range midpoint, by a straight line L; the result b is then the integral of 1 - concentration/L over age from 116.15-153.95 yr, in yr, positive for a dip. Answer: -1.7 yr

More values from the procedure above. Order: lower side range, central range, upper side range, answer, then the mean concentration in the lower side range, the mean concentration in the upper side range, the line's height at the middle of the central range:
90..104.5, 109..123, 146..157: -0.7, 13.1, 13.5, 13.3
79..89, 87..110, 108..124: -0.7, 11.6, 13.9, 12.6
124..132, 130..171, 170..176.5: -1.0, 14.1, 12.2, 13.2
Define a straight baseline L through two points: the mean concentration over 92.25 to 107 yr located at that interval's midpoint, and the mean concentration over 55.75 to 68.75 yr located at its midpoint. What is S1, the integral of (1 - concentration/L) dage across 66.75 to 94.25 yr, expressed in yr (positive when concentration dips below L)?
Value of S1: 0.9 yr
